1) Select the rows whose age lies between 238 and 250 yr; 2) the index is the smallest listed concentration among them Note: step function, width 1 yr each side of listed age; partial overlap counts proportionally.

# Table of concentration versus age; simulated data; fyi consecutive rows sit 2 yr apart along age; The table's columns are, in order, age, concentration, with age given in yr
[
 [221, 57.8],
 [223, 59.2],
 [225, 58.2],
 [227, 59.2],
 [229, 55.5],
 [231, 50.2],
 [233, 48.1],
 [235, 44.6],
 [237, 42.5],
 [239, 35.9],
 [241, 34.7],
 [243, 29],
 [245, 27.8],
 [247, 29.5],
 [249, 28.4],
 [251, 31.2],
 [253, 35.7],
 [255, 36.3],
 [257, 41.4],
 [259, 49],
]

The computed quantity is 27.8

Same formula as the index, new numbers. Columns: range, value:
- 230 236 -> 44.6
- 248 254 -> 28.4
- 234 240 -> 35.9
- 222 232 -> 50.2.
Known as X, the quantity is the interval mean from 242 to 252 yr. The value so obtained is 29.2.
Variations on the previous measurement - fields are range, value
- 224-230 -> 57.6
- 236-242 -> 37.7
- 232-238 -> 45.1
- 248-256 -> 32.9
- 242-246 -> 28.4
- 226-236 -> 51.5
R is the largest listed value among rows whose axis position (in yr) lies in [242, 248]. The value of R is 29.5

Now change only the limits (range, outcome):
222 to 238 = 59.2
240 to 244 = 34.7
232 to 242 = 48.1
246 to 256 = 36.3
